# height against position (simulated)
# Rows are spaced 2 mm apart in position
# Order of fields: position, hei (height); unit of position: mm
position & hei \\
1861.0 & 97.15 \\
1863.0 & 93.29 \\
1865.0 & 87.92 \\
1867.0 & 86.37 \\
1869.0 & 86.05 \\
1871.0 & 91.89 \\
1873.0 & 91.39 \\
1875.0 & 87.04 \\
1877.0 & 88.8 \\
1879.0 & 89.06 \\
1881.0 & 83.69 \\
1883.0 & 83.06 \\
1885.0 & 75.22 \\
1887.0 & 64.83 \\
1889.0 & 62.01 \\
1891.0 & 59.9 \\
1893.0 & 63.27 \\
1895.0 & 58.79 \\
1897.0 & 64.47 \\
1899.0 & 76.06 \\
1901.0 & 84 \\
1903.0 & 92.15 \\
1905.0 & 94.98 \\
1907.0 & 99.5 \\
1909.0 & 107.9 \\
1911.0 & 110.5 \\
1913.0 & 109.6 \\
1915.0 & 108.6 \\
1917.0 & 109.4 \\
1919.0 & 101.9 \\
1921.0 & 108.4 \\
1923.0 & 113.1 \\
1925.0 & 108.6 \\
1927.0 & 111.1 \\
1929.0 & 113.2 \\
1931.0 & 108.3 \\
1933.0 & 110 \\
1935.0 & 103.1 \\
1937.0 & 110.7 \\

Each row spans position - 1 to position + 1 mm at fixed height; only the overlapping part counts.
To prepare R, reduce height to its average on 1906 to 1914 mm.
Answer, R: 107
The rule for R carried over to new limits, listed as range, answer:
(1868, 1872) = 89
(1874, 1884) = 86.3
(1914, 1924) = 108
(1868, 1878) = 89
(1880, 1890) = 73.8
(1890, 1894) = 61.6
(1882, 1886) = 79.1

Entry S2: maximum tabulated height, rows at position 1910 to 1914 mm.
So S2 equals 110.5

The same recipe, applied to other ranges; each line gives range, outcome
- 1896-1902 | 84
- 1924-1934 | 113.2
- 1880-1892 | 83.69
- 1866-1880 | 91.89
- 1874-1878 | 88.8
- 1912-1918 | 109.6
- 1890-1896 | 63.27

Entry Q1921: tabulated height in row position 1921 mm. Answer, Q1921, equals 108.4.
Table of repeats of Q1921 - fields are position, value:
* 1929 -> 113.2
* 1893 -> 63.27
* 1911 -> 110.5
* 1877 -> 88.8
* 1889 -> 62.01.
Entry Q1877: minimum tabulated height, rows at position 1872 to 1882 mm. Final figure 83.69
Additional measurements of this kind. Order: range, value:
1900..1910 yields 84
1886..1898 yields 58.79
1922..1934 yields 108.3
